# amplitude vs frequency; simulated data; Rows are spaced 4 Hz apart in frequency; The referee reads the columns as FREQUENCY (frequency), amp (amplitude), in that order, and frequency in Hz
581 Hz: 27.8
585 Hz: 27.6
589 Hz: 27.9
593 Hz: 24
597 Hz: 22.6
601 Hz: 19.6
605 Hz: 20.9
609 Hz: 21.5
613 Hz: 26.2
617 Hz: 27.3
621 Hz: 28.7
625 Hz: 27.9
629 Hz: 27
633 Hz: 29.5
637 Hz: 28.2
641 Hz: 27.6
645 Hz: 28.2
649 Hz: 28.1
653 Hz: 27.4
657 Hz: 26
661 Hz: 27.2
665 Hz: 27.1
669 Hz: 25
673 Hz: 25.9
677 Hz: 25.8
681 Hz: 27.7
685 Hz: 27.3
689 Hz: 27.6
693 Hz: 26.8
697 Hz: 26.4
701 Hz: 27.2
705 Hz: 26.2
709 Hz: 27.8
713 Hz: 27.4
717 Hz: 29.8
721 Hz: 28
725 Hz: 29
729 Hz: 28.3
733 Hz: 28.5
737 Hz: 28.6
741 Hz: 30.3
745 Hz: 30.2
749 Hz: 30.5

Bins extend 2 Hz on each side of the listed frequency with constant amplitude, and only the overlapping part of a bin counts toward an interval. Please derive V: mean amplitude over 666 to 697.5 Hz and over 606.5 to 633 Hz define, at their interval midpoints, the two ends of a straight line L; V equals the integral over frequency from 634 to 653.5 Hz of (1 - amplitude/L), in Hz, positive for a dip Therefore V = -1.06 Hz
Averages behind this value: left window 26.6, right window 26.6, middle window 28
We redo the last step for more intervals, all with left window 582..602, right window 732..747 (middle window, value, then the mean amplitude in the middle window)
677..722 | 1.3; 27.4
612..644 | -2.4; 27.9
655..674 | 0.6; 26.3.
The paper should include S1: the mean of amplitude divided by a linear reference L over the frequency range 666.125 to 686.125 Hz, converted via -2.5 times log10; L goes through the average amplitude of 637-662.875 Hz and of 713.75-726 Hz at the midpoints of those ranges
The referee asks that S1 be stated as 0.07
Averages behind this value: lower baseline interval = 27.5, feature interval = 26.3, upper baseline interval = 28.8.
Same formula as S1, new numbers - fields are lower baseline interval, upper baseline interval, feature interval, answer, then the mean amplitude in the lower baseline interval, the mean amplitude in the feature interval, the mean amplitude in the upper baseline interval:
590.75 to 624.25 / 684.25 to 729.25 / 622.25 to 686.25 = -0.06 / 24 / 27.3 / 27.6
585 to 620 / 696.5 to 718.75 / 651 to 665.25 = -0.04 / 24.1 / 26.9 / 27.5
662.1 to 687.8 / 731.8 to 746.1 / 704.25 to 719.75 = 0.01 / 26.5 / 27.9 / 29.4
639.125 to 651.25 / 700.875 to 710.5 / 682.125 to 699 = 0.01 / 28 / 27.1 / 27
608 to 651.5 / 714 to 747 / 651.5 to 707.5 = 0.06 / 27.4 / 26.7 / 29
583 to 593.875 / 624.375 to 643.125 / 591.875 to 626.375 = 0.13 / 26.8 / 24.2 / 28.1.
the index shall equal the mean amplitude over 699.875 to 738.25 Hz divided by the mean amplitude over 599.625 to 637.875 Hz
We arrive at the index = 1.09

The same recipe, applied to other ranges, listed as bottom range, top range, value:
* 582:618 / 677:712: 1.12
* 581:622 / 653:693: 1.08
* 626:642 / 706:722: 1.00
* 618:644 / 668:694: 0.95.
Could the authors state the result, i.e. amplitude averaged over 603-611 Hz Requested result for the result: 21.2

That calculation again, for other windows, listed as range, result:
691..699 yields 26.6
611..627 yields 27.5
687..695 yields 27.2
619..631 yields 27.9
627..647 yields 28.1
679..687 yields 27.5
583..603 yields 24.3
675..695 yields 27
